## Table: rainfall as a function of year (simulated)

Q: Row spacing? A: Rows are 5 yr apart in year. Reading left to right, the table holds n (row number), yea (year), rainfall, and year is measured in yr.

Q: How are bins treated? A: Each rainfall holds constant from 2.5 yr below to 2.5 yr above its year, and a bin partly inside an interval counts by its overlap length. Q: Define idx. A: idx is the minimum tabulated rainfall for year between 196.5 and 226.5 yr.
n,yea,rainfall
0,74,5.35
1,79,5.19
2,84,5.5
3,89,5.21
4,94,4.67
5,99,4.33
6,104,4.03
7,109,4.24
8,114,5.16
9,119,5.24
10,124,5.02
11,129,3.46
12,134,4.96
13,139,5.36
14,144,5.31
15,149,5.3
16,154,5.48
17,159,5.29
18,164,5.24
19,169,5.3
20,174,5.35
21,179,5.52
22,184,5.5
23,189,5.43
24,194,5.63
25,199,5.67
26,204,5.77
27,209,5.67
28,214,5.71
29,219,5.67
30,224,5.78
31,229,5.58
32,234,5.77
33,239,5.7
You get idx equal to 5.67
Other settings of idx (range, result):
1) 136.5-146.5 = 5.31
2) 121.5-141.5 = 3.46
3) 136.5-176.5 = 5.24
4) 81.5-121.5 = 4.03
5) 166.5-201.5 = 5.3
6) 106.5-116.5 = 4.24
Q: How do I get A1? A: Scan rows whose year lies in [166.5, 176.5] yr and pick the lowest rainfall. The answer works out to 5.3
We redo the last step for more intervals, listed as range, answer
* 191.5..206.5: 5.63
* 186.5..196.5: 5.43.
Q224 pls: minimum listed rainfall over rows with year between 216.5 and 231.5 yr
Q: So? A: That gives 5.58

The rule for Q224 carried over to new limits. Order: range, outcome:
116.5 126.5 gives 5.02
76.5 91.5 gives 5.19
